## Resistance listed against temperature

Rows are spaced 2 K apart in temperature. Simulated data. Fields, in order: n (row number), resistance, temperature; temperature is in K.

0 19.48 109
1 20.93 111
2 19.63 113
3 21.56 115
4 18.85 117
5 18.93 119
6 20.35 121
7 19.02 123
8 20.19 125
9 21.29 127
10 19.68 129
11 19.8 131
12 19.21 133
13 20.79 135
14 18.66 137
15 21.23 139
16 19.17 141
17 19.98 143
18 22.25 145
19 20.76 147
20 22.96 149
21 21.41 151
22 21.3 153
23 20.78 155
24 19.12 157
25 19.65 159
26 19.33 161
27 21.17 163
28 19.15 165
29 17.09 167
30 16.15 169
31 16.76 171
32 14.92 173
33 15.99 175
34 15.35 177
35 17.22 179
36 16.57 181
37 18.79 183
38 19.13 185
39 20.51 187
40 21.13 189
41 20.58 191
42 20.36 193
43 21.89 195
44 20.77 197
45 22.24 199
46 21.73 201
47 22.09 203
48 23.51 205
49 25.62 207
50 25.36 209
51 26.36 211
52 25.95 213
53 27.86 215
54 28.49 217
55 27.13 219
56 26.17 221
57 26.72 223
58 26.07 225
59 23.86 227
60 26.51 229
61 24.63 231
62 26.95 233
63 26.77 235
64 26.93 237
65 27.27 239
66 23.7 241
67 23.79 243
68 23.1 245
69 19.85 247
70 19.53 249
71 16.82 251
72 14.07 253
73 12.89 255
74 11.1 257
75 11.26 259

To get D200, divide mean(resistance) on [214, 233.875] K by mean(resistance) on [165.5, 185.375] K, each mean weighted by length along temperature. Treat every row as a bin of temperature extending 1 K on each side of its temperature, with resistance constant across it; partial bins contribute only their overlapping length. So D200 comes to 1.58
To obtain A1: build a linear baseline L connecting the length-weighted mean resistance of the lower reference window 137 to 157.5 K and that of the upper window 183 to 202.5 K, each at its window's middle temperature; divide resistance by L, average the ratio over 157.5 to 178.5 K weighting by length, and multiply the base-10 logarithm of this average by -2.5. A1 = 0.18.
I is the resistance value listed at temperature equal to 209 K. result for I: 25.36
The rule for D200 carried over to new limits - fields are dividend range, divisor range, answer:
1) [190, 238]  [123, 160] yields 1.21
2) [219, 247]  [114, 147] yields 1.27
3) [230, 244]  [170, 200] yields 1.37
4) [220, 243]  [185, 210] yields 1.17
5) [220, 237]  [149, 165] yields 1.27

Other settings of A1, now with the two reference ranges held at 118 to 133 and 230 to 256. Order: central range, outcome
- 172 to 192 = 0.16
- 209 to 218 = -0.25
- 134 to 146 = -0.01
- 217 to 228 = -0.21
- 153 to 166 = 0.03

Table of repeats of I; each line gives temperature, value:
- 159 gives 19.65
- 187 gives 20.51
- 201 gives 21.73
